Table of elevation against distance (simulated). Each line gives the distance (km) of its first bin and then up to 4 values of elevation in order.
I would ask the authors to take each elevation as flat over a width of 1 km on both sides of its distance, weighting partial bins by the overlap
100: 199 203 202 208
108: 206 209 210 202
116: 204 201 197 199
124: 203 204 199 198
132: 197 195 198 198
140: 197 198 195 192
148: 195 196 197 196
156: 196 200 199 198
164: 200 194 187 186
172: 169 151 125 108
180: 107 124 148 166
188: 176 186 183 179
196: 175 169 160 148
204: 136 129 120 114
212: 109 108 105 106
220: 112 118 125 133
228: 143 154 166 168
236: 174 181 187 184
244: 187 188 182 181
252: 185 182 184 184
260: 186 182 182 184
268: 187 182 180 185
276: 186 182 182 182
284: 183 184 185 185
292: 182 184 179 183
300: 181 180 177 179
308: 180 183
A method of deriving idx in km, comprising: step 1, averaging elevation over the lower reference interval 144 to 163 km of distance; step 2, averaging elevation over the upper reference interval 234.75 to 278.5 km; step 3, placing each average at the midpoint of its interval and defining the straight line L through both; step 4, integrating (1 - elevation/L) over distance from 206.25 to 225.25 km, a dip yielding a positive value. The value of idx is 7.5 km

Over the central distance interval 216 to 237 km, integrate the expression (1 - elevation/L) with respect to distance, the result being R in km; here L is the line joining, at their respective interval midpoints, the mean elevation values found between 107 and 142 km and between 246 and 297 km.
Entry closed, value 5.6 km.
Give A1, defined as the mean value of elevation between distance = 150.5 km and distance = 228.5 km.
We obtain 154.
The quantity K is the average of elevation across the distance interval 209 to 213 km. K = 112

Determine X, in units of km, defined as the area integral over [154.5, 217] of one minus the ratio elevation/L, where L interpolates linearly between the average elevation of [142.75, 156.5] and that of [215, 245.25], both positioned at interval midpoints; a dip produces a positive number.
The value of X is 6.71 km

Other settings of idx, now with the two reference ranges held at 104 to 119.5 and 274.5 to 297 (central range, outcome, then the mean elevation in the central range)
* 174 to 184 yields 3.8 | 123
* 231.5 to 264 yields 1.1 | 182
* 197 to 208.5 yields 2.9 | 145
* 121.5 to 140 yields 0.4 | 199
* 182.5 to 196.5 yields 1.7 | 171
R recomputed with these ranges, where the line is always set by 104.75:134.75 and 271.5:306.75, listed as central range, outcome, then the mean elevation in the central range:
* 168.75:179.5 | 2.7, 147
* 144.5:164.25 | 0.1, 197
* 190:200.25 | 0.9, 175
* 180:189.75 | 2.2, 151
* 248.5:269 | 0.2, 184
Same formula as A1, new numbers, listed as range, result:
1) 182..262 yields 157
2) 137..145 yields 197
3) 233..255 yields 182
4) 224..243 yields 163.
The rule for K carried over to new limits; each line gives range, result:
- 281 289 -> 184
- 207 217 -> 111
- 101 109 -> 205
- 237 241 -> 184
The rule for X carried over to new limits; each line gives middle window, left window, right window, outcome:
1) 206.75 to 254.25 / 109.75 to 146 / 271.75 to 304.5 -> 9.7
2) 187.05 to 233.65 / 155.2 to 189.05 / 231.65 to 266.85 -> 8.6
